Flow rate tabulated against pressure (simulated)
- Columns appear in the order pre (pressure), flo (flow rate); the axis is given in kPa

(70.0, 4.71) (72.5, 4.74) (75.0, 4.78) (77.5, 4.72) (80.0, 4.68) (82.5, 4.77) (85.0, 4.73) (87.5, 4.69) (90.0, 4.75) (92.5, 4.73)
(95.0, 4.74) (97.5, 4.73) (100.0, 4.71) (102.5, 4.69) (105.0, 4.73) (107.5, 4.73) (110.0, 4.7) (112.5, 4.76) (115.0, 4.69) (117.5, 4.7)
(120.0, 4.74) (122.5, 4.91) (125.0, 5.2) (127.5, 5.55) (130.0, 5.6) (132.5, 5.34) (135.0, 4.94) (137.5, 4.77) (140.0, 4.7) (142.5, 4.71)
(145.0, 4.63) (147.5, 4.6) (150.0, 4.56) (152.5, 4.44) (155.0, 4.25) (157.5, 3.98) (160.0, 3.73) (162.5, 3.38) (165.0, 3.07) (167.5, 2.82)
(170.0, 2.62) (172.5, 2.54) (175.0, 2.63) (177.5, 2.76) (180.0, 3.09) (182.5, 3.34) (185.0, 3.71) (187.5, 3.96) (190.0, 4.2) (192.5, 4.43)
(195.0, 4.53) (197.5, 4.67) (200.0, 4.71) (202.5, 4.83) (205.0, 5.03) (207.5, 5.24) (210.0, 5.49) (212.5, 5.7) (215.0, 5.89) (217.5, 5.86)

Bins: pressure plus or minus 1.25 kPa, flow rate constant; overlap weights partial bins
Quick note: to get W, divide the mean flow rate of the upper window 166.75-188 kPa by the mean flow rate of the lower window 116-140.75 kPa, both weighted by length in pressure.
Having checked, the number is 0.60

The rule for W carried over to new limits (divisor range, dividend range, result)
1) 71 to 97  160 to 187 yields 0.65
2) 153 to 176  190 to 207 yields 1.43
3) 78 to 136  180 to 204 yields 0.87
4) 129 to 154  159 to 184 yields 0.62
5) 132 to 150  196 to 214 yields 1.07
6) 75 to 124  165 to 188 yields 0.64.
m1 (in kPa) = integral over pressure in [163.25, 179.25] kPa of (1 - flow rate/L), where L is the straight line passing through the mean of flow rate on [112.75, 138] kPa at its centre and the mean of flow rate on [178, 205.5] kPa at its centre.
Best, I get 6.0 kPa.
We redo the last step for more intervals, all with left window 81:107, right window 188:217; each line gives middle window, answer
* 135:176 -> 8.3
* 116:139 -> -1.3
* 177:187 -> 3.3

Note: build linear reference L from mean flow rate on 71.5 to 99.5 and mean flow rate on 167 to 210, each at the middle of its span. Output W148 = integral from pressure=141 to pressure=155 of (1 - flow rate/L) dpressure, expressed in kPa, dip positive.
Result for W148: -1.1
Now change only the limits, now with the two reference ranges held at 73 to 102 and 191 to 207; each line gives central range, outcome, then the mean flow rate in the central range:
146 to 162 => 1.7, 4.22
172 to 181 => 3.7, 2.76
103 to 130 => -1.0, 4.9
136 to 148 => 0.1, 4.69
